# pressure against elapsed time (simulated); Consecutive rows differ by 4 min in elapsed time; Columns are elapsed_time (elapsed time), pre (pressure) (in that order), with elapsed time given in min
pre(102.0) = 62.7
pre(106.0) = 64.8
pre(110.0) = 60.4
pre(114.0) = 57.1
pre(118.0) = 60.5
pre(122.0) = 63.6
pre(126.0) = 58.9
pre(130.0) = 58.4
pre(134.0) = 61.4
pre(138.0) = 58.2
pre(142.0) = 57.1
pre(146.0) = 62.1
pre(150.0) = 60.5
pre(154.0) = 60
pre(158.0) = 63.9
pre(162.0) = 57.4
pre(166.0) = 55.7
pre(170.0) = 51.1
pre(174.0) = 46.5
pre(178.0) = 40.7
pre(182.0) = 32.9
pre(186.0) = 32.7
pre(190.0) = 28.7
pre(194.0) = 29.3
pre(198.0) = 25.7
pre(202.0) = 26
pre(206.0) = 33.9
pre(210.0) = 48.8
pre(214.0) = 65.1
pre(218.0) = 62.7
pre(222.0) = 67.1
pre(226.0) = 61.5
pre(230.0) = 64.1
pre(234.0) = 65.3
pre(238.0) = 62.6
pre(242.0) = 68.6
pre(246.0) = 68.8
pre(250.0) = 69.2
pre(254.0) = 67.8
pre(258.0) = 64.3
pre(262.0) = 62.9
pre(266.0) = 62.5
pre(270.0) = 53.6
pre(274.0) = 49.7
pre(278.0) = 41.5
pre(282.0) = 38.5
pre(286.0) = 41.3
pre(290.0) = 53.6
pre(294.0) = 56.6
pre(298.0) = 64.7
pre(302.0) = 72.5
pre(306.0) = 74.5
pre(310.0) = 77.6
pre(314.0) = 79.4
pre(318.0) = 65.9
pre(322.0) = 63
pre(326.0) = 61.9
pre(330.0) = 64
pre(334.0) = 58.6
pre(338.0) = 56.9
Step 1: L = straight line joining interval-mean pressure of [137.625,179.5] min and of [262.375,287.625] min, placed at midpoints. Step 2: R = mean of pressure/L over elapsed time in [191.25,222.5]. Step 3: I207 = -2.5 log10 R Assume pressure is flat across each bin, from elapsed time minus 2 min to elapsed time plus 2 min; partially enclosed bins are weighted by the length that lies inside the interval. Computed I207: 0.21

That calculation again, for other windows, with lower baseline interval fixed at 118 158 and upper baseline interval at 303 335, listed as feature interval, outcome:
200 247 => 0.118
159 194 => 0.395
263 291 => 0.333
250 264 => 0.001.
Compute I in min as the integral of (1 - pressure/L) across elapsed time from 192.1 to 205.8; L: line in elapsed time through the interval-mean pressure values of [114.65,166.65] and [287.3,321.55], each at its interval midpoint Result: 7.6 min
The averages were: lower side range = 59.9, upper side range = 67.3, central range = 27.9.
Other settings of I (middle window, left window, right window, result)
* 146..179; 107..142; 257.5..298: 1.5 min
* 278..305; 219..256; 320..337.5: 3.8 min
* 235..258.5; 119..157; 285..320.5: -1.2 min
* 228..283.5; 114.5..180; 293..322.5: 4.7 min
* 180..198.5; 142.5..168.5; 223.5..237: 9.4 min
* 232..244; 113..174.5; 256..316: -1.3 min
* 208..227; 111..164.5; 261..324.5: -0.4 min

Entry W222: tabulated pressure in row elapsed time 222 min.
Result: 67.1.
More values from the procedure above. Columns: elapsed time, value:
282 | 38.5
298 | 64.7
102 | 62.7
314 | 79.4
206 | 33.9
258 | 64.3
